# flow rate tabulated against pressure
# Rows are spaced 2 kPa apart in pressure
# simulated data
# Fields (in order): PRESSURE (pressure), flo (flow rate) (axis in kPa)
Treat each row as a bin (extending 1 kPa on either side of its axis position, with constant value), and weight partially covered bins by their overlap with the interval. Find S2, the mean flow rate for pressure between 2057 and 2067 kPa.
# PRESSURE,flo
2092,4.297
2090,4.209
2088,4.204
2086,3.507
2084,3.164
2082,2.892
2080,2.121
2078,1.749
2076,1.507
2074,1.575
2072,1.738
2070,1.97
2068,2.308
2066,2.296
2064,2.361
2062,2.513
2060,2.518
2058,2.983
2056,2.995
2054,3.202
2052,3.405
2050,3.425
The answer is 2.53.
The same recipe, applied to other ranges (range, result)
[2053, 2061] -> 2.92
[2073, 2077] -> 1.54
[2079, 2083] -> 2.51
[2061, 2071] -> 2.29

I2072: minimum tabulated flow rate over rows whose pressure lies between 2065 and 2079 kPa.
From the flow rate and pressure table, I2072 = 1.507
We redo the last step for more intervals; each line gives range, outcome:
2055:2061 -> 2.518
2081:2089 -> 2.892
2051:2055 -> 3.202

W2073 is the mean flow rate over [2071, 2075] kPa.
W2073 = 1.66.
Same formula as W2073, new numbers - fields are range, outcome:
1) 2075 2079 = 1.63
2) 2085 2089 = 3.86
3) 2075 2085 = 2.29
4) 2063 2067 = 2.33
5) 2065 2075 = 1.98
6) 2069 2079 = 1.71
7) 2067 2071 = 2.14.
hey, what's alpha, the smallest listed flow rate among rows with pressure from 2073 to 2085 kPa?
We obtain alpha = 1.507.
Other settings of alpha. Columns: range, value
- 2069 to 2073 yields 1.738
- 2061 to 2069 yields 2.296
